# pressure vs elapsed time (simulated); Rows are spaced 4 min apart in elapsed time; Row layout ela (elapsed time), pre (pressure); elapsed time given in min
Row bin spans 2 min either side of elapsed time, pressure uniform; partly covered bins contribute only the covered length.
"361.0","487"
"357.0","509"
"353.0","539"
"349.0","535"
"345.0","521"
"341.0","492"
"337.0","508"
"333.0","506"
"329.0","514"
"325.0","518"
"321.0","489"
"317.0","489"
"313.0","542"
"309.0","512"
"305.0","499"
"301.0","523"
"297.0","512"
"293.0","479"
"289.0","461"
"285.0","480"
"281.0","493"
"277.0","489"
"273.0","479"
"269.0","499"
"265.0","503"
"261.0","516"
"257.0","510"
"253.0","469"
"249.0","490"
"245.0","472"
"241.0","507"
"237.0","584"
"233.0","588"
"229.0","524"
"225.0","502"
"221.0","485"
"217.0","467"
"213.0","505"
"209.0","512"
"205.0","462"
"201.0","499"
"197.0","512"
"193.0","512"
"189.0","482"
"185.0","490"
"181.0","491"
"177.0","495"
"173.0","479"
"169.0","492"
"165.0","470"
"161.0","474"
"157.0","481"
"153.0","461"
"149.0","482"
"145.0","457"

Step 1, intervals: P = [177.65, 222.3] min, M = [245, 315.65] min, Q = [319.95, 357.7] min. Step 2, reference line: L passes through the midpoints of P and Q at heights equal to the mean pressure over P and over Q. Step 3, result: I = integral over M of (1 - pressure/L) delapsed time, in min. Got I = 1.2 min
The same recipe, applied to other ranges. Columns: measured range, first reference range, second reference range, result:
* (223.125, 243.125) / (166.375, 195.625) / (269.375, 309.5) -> -1.99 min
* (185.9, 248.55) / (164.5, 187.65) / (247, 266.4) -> -1.83 min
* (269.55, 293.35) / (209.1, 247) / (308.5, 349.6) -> 1.45 min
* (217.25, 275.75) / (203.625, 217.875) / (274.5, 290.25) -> -2.68 min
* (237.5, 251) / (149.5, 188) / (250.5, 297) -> -0.35 min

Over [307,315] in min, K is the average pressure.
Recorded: 527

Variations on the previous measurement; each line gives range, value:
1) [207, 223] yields 492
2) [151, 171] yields 476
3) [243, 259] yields 485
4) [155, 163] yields 478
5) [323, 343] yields 508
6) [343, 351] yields 528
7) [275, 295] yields 480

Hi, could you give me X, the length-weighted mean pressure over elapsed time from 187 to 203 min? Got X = 501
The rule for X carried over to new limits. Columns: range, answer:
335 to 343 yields 500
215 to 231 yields 494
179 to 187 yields 490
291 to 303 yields 505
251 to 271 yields 499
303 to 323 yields 506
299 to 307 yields 511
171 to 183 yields 488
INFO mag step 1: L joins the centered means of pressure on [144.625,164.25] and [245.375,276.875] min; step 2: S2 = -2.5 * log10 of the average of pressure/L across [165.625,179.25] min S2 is -0.03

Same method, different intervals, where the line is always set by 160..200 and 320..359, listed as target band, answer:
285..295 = 0.08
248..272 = 0.01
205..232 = -0.01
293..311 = 0.00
